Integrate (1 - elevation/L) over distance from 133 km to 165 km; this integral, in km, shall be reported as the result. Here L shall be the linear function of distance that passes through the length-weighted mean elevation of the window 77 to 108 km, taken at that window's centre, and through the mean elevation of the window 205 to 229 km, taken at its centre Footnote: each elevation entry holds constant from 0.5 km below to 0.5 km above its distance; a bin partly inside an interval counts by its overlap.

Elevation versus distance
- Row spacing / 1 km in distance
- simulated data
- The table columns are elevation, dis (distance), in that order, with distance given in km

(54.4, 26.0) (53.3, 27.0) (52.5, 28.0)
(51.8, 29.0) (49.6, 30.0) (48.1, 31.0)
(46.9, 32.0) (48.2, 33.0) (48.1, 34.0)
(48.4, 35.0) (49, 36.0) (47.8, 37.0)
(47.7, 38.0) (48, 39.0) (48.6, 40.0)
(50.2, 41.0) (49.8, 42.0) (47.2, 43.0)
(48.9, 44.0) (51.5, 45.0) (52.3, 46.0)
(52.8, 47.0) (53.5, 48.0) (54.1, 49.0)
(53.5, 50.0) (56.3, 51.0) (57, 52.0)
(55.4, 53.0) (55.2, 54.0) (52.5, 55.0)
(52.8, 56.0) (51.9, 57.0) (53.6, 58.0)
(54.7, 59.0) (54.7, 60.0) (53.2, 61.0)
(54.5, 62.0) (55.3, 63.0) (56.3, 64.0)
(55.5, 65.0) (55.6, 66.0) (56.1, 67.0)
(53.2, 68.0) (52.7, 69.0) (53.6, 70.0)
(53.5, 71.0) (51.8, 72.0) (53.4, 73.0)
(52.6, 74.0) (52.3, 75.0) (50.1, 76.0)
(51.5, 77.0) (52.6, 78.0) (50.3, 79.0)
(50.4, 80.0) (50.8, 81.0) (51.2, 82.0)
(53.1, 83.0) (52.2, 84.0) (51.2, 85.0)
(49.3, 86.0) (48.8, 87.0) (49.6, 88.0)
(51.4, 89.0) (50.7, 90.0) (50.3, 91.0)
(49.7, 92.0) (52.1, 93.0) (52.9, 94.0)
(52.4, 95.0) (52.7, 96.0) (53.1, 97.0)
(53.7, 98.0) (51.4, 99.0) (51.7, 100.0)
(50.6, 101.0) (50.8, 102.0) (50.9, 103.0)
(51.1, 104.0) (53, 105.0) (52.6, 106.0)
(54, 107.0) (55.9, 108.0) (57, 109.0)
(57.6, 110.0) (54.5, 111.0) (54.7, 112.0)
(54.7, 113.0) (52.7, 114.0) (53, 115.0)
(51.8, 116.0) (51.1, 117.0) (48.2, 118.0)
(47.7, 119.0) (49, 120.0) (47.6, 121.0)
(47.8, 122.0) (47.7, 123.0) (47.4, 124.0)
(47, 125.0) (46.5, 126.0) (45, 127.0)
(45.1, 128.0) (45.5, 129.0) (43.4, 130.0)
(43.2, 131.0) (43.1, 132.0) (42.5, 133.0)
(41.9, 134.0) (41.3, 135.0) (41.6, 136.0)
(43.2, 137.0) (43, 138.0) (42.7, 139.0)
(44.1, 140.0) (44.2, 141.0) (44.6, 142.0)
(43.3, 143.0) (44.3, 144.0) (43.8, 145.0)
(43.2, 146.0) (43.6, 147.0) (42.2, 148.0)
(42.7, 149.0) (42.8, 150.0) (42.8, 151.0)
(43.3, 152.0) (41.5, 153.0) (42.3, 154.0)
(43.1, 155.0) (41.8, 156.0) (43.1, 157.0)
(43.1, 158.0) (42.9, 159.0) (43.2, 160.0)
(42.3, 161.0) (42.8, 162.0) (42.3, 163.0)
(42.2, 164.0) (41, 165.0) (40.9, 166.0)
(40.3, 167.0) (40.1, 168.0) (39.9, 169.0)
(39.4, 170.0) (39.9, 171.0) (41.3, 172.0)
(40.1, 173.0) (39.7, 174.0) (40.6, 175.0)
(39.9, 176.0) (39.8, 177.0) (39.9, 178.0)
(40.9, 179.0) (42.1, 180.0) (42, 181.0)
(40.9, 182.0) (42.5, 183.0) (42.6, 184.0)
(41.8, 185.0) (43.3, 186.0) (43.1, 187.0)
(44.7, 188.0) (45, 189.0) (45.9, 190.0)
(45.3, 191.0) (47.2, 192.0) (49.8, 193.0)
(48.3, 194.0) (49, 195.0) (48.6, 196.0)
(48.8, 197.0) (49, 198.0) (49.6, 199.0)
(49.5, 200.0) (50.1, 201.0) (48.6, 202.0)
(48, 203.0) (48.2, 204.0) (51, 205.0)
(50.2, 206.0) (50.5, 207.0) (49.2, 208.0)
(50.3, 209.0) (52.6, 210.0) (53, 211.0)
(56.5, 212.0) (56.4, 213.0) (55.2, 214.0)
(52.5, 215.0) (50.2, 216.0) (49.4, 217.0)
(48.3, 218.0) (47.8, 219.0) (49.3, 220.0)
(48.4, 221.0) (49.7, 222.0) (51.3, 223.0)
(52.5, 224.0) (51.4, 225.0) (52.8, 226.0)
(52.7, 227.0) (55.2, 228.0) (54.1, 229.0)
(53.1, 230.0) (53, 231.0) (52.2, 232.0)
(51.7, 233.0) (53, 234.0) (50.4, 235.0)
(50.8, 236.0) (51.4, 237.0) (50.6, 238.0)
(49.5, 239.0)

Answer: 5.4 km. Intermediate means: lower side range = 51.6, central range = 42.8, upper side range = 51.6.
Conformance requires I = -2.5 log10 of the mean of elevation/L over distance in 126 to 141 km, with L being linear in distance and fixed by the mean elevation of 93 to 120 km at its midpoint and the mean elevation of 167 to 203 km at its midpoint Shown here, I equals 0.15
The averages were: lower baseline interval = 52.6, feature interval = 43.4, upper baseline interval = 44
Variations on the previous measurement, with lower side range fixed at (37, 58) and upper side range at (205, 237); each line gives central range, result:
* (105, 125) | 0.002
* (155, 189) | 0.237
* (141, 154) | 0.197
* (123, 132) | 0.144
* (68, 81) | -0.004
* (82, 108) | 0.004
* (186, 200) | 0.100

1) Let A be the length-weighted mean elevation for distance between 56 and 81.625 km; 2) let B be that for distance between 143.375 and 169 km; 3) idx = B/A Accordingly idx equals 0.80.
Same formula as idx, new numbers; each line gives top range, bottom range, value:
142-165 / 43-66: 0.80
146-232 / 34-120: 0.88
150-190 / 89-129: 0.82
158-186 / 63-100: 0.79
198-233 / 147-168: 1.21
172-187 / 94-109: 0.78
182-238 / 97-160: 1.06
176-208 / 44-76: 0.85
